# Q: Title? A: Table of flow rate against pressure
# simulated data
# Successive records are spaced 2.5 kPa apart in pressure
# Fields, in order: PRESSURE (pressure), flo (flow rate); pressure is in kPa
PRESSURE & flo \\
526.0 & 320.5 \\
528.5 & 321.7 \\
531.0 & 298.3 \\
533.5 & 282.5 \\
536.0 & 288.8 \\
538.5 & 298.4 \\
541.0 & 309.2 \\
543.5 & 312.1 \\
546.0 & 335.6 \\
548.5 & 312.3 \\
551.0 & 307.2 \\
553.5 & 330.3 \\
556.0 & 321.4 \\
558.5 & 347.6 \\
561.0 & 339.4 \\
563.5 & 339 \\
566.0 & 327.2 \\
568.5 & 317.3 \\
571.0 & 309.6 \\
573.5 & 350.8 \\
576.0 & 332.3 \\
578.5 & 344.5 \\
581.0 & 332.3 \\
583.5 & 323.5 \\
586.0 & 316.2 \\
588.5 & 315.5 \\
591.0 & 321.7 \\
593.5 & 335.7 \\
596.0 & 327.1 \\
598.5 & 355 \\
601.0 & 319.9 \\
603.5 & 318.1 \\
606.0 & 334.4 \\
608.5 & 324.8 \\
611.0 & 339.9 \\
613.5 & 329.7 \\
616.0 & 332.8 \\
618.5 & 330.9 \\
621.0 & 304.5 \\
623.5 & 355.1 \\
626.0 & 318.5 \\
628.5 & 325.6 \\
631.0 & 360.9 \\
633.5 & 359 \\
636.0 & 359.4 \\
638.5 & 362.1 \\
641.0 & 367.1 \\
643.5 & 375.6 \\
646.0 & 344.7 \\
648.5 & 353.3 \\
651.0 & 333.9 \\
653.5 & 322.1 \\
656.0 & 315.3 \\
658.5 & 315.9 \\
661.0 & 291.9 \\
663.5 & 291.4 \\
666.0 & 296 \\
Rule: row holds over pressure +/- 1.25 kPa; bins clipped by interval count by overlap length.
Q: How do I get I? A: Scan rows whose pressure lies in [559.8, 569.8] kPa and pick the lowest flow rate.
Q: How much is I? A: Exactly 317.3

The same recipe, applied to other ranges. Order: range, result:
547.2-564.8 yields 307.2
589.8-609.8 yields 318.1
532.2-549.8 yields 282.5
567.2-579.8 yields 309.6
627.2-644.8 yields 325.6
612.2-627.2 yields 304.5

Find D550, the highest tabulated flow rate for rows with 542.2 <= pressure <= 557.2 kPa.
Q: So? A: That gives 335.6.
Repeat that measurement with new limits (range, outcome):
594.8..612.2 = 355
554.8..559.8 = 347.6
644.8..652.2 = 353.3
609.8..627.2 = 355.1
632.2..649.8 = 375.6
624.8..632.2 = 360.9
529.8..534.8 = 298.3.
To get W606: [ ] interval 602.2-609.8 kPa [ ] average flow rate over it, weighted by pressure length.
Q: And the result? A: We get 326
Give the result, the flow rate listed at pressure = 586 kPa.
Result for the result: 316.2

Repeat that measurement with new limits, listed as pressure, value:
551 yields 307.2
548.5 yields 312.3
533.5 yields 282.5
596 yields 327.1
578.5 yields 344.5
